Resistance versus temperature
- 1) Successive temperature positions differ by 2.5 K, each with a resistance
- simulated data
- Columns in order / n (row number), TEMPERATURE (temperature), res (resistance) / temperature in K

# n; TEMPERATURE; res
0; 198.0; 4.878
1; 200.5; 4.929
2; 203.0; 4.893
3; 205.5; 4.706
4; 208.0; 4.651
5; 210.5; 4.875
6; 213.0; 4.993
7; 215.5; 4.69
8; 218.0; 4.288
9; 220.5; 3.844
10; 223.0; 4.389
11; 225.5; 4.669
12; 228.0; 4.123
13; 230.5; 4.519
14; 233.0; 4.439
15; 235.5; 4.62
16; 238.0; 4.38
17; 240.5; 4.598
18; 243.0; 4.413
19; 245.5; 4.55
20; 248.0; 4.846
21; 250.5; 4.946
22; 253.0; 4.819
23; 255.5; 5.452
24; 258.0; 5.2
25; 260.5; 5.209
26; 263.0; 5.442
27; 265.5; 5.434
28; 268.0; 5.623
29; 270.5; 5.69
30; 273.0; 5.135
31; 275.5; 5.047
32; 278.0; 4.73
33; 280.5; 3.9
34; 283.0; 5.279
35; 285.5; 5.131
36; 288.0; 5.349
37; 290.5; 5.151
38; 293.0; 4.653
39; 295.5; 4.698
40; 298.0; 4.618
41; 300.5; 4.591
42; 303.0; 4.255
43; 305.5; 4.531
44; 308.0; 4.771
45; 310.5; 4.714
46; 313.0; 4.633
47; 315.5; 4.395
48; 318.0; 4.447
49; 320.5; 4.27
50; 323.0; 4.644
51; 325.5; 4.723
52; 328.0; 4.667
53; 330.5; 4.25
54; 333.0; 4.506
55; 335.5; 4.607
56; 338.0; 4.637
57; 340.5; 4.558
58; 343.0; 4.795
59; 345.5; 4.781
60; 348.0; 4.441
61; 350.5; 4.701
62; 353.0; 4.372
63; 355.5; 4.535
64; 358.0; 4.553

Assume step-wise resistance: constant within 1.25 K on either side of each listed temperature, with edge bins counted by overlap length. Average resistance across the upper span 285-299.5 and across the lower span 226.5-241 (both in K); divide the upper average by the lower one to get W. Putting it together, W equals 1.1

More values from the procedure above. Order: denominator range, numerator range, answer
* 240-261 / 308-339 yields 0.93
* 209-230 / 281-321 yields 1.05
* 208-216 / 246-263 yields 1.05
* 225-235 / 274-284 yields 1.07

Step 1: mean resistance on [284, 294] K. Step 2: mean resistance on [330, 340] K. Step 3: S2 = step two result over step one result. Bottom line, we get 0.89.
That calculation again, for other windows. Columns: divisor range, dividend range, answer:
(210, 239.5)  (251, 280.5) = 1.16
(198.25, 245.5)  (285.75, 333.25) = 1.02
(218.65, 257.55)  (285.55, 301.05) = 1.06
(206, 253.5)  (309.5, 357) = 1.00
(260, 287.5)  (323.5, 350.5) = 0.89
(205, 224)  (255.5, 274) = 1.19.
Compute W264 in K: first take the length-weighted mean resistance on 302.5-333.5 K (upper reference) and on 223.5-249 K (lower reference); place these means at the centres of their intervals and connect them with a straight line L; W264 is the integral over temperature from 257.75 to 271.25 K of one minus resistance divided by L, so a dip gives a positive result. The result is -2.8 K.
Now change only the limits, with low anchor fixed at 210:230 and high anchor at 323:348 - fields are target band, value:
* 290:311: -0.37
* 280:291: -1.15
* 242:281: -4.60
